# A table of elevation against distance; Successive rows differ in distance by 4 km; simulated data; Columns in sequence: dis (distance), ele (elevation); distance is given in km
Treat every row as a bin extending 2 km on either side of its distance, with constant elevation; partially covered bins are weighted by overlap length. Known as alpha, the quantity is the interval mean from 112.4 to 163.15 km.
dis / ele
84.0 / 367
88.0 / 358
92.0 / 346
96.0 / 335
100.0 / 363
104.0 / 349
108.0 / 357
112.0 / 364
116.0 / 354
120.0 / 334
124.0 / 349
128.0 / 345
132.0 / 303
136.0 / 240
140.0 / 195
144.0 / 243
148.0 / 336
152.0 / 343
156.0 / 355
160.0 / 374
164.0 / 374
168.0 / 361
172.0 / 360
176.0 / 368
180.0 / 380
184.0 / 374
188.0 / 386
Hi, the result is 317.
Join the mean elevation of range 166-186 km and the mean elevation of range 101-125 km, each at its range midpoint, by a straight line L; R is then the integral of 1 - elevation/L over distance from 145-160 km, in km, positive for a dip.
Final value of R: 0.9 km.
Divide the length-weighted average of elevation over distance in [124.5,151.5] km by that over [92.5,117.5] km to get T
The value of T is 0.8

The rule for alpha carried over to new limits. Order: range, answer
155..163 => 367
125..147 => 272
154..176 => 365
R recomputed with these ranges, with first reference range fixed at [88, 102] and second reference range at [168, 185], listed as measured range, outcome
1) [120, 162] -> 5.95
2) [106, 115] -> -0.17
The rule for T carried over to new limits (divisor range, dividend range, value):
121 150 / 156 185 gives 1.28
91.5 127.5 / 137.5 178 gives 0.94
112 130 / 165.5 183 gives 1.06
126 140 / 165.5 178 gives 1.29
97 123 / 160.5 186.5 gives 1.05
